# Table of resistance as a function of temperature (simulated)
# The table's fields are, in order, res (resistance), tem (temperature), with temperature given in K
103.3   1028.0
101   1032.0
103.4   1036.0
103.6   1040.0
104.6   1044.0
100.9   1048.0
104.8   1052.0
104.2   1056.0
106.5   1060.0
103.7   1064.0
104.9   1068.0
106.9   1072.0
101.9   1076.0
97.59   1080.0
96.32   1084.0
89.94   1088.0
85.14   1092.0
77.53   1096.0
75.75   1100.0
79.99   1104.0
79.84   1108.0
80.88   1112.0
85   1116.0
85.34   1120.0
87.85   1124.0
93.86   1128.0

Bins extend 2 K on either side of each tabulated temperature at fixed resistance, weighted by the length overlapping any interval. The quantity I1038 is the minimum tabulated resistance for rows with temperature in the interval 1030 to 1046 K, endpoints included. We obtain 101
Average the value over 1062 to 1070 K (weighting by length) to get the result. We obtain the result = 104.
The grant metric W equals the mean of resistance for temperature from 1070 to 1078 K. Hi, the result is 104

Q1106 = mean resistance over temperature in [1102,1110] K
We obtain 79.9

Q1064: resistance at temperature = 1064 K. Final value 103.7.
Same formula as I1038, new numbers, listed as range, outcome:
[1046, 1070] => 100.9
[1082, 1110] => 75.75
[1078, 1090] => 89.94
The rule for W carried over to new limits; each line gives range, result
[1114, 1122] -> 85.2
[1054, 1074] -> 105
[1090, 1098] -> 81.3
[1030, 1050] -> 103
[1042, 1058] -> 104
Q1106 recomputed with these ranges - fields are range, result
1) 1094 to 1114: 78.8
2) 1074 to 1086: 98.6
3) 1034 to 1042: 104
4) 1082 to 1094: 90.5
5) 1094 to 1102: 76.6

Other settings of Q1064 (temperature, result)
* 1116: 85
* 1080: 97.59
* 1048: 100.9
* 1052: 104.8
